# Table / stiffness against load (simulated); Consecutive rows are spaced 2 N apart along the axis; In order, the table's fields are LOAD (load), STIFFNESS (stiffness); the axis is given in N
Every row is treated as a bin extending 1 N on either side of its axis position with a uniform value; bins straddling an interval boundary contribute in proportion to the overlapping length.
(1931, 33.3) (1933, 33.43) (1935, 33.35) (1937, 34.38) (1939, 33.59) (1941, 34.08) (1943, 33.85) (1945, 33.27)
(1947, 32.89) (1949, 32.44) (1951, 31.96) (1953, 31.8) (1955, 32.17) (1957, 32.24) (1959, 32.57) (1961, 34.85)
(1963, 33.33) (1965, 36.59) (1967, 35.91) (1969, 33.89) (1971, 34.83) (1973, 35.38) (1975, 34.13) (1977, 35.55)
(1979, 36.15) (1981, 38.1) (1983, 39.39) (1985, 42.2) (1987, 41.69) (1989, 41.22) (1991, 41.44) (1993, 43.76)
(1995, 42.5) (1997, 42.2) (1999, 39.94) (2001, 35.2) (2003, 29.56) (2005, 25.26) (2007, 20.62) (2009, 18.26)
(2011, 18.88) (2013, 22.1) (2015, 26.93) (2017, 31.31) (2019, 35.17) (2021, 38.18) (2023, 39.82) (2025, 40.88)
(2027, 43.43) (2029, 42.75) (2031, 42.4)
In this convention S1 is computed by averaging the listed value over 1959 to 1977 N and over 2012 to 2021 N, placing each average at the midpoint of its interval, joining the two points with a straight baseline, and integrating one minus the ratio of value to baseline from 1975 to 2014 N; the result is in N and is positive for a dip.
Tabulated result -2.6 N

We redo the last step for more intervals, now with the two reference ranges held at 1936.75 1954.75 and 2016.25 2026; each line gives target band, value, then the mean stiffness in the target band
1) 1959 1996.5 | -3.1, 37.7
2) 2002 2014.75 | 4.8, 22.7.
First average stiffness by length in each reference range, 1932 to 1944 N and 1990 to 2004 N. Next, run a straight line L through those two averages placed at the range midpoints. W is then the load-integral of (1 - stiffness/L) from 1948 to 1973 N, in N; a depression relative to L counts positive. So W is 1.6 N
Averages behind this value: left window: 33.8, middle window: 33.6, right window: 39.2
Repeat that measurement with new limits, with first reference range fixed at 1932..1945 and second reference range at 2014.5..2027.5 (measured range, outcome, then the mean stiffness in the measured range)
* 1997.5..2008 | 1.54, 30.7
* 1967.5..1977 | 0.05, 34.7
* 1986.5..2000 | -2.33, 41.8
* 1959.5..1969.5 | -0.06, 34.8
